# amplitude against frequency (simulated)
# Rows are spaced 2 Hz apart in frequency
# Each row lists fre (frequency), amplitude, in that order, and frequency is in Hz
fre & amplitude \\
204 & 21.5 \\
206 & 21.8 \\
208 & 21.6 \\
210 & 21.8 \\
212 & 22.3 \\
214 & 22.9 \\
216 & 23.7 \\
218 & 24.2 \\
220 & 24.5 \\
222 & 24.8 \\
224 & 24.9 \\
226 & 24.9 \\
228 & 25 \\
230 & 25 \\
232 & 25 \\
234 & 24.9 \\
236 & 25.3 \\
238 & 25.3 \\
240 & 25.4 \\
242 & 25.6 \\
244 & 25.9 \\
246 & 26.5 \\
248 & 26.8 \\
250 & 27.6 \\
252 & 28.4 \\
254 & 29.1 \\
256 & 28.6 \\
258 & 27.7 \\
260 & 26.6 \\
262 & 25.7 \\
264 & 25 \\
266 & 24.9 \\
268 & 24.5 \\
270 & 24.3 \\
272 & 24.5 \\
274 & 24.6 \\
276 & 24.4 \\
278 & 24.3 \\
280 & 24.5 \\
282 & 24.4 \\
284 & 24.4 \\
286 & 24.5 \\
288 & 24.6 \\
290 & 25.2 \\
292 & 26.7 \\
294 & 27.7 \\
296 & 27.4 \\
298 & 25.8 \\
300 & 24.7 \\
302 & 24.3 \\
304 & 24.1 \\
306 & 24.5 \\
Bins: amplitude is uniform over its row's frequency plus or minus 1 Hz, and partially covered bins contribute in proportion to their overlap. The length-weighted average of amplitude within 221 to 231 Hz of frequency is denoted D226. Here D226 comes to 24.9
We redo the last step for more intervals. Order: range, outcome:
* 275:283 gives 24.4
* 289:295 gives 26.5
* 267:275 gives 24.5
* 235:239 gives 25.3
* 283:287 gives 24.4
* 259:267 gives 25.5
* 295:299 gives 26.6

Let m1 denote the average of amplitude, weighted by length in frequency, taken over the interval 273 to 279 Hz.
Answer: 24.4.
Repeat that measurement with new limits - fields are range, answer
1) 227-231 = 25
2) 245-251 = 27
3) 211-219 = 23.3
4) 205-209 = 21.7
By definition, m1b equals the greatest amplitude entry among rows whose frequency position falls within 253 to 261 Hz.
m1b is 29.1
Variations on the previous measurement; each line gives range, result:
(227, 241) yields 25.4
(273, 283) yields 24.6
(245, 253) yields 28.4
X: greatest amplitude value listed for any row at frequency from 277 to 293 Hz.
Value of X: 26.7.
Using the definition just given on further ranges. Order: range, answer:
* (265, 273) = 24.9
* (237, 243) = 25.6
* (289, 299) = 27.7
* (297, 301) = 25.8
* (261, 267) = 25.7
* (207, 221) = 24.5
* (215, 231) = 25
